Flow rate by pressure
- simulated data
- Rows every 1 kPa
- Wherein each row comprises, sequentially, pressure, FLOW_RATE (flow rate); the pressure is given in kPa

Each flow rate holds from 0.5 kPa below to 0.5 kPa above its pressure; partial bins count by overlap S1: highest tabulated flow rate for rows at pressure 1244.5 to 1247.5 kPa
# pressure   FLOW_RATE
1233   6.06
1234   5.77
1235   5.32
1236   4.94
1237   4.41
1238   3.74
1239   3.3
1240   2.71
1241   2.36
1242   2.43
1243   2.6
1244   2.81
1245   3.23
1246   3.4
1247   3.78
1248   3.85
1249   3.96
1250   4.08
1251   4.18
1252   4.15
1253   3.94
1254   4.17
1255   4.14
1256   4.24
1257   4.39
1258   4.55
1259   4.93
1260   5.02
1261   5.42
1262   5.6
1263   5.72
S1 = 3.78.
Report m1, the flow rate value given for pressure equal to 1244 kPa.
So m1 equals 2.81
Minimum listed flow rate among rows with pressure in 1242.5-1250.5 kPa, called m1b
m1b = 2.6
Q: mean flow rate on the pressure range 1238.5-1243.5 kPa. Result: 2.68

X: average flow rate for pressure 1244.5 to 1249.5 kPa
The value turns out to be 3.64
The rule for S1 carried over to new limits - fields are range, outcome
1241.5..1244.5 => 2.81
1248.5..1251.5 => 4.18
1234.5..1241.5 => 5.32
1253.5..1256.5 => 4.24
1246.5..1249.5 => 3.96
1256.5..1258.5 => 4.55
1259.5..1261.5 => 5.42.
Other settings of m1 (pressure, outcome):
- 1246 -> 3.4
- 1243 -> 2.6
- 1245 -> 3.23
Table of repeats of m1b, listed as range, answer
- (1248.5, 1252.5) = 3.96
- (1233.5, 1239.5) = 3.3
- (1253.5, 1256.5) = 4.14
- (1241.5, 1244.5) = 2.43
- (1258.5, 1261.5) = 4.93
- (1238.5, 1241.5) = 2.36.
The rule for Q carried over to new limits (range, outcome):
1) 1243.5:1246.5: 3.15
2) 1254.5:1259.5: 4.45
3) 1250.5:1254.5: 4.11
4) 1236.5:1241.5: 3.3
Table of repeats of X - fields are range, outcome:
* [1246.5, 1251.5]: 3.97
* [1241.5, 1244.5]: 2.61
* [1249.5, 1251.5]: 4.13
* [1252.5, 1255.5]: 4.08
